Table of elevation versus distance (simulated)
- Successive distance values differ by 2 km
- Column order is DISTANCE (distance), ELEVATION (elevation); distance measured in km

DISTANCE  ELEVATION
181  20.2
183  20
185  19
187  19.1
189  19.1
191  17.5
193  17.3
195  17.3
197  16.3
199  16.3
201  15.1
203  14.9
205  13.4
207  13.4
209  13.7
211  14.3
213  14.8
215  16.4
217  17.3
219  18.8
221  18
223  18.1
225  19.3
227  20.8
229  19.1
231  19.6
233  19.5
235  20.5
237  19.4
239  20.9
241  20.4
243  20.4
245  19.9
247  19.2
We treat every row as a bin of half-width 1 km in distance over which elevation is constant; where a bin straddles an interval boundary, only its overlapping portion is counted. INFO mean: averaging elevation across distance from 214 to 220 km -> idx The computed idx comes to 17.5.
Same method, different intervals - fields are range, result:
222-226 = 18.7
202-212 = 13.9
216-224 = 18.1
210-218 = 15.7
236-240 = 20.1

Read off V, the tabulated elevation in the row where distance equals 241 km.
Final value 20.4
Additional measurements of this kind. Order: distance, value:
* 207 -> 13.4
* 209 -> 13.7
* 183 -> 20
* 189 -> 19.1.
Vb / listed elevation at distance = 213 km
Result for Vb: 14.8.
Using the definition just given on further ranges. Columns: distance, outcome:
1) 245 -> 19.9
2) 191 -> 17.5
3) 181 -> 20.2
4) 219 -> 18.8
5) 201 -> 15.1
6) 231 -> 19.6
